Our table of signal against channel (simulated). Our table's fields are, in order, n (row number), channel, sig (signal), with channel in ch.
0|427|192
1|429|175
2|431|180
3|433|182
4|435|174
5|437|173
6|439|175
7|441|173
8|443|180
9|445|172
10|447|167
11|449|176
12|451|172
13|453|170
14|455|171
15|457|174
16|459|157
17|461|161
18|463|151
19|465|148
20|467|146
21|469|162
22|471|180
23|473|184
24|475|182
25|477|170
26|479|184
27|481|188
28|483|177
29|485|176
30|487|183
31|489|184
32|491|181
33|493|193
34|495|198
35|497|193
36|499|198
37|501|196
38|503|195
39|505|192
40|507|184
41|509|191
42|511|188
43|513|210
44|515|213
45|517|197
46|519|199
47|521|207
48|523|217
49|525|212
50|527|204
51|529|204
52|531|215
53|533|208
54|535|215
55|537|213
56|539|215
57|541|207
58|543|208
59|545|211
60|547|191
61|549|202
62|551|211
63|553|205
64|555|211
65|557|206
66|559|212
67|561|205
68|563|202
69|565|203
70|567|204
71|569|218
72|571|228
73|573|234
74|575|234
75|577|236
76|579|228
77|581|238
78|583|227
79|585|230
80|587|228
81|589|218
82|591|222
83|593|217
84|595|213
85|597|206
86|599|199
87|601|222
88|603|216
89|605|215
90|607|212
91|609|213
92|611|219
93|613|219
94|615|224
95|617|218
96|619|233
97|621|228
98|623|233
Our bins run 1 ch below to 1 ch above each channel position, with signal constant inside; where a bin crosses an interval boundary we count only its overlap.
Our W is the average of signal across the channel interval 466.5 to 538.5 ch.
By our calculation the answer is 193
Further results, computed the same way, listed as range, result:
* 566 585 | 228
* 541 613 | 215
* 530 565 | 208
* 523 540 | 211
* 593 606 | 212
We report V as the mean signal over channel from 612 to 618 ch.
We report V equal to 220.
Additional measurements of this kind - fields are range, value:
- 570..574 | 231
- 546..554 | 202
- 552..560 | 208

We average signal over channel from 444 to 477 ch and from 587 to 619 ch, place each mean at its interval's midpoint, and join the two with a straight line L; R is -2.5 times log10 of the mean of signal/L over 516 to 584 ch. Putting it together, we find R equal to -0.08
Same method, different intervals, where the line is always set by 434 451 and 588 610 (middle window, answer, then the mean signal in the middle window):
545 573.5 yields -0.03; 209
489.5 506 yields -0.03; 193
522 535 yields -0.08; 210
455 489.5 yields 0.07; 171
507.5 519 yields -0.04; 199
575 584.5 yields -0.12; 232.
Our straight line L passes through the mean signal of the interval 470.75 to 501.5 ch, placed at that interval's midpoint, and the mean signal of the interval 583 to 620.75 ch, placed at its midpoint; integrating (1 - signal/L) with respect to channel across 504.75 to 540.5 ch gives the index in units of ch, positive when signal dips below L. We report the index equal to -1.7 ch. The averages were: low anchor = 185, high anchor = 218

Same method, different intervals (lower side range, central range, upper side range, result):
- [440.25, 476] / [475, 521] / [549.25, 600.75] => -1.42 ch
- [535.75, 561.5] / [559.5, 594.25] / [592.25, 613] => -1.82 ch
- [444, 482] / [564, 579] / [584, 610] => -1.12 ch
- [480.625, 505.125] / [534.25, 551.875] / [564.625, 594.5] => 0.12 ch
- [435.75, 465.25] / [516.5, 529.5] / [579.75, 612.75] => -0.85 ch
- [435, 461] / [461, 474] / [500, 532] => 1.32 ch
